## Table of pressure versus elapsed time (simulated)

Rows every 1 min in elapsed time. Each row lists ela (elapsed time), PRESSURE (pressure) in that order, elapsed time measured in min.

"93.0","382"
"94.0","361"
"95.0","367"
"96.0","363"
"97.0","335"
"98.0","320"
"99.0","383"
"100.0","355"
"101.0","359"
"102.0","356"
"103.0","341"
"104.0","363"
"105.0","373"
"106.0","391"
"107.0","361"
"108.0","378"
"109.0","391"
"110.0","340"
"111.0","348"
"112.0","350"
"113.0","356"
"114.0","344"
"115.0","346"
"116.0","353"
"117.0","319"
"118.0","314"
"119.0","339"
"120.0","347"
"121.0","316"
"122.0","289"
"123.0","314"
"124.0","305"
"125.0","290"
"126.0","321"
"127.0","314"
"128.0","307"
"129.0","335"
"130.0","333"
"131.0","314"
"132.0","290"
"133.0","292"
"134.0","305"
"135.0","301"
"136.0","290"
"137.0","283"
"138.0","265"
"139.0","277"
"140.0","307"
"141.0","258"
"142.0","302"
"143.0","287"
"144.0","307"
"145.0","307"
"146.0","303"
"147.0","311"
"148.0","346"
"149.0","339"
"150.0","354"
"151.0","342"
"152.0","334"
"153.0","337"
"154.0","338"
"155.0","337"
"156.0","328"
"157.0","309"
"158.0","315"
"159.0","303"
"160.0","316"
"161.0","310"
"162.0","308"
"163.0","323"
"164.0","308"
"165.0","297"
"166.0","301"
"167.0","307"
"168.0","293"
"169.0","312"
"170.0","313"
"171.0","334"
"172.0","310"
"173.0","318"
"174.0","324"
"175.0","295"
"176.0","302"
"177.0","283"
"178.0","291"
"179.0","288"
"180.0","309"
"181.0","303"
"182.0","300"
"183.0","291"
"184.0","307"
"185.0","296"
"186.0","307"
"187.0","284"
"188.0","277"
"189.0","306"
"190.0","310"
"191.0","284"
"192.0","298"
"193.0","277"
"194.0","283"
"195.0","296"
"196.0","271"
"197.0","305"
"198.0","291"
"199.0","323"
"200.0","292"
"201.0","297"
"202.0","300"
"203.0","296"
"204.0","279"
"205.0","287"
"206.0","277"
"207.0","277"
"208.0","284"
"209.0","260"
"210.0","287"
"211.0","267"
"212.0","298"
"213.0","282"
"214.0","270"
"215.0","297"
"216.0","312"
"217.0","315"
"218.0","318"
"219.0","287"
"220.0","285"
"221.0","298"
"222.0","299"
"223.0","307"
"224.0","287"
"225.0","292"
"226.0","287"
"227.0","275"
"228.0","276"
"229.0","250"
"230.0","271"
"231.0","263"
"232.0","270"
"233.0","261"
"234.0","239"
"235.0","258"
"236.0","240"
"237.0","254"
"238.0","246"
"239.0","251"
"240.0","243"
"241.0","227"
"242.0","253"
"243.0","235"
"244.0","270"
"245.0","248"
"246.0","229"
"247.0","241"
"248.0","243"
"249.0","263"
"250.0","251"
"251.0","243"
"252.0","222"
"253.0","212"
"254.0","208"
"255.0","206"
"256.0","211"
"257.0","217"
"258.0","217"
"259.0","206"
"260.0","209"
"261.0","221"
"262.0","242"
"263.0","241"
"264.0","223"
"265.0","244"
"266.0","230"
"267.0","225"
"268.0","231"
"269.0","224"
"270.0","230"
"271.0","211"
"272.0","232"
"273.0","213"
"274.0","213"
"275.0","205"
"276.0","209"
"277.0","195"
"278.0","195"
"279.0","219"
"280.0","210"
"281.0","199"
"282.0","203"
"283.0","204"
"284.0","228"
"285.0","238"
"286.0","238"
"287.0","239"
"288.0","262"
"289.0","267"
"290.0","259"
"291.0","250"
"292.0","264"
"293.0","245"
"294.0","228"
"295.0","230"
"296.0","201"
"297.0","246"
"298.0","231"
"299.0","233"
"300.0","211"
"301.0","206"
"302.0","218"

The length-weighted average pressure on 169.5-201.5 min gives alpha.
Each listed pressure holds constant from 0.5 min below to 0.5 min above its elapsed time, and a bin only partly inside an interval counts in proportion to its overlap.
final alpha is 299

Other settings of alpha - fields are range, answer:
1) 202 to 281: 251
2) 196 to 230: 289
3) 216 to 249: 267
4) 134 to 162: 311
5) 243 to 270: 230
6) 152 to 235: 296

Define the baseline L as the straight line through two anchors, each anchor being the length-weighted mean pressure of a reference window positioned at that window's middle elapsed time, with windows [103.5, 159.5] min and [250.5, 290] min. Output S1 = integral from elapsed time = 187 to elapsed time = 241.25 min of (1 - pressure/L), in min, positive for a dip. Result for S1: -3.77 min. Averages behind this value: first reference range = 324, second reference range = 222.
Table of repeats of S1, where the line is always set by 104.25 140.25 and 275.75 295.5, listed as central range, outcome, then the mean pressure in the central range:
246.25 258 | 1.0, 228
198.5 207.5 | -0.5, 292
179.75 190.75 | -0.4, 299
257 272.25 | 1.0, 225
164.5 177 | -0.5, 308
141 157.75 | -0.7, 322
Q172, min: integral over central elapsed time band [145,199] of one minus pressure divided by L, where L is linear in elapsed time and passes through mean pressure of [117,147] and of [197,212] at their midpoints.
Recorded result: -2.3 min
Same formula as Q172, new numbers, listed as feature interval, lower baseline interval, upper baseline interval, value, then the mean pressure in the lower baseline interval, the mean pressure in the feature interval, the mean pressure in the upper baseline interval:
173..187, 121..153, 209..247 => -0.5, 308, 300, 271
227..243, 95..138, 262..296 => 0.2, 333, 254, 227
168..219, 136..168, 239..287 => -3.1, 311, 296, 225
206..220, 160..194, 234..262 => -1.1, 302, 288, 234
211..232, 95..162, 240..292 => -2.2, 327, 288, 228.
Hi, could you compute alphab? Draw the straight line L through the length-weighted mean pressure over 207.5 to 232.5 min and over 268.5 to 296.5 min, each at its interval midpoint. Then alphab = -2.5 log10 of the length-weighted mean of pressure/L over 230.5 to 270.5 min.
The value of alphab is 0.09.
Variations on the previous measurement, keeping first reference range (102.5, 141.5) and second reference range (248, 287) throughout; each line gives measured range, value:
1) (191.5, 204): -0.09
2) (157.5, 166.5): -0.05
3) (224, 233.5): -0.10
